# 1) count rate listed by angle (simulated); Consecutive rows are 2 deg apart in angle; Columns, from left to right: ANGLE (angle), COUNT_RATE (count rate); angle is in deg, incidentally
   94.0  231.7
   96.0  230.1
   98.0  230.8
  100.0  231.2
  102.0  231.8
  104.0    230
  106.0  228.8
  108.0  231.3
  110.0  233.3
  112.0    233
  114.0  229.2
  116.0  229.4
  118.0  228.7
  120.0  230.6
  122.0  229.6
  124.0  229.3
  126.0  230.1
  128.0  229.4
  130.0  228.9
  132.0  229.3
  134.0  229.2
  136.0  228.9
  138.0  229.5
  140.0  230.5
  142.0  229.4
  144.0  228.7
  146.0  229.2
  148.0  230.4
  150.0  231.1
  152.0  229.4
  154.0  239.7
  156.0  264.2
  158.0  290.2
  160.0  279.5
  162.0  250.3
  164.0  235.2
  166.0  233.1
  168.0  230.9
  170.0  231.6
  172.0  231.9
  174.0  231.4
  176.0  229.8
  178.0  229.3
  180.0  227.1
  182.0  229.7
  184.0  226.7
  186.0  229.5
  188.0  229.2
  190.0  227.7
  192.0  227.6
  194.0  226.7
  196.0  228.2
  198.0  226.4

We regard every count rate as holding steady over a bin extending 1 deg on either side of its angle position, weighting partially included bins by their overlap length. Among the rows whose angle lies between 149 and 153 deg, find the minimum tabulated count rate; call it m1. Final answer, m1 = 229.4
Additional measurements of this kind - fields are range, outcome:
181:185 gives 226.7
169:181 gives 227.1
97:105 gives 230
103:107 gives 228.8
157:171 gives 230.9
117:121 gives 228.7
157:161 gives 279.5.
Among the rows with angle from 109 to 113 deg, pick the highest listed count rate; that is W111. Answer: 233.3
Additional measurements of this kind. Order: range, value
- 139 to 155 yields 239.7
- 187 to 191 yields 229.2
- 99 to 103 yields 231.8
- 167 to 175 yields 231.9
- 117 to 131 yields 230.6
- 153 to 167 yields 290.2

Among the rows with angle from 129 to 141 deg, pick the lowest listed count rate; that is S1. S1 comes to 228.9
